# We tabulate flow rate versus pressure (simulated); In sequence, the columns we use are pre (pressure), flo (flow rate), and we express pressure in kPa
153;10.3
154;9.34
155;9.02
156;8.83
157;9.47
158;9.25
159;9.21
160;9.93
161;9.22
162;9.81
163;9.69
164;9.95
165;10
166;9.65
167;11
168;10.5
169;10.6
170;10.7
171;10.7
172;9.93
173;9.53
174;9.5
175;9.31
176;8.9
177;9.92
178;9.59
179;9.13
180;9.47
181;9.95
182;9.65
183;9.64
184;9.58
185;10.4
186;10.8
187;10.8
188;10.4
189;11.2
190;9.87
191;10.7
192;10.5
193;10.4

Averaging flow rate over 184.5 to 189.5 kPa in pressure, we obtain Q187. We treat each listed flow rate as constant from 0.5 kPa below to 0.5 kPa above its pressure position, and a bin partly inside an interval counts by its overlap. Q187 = 10.7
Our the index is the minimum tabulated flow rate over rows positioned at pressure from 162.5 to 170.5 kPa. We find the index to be 9.65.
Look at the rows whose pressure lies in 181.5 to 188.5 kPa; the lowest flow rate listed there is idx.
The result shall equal 9.58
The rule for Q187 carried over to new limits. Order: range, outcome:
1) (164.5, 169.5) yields 10.3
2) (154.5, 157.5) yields 9.11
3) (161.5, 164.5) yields 9.82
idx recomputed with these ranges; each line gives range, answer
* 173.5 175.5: 9.31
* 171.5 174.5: 9.5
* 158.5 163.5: 9.21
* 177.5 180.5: 9.13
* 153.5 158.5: 8.83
